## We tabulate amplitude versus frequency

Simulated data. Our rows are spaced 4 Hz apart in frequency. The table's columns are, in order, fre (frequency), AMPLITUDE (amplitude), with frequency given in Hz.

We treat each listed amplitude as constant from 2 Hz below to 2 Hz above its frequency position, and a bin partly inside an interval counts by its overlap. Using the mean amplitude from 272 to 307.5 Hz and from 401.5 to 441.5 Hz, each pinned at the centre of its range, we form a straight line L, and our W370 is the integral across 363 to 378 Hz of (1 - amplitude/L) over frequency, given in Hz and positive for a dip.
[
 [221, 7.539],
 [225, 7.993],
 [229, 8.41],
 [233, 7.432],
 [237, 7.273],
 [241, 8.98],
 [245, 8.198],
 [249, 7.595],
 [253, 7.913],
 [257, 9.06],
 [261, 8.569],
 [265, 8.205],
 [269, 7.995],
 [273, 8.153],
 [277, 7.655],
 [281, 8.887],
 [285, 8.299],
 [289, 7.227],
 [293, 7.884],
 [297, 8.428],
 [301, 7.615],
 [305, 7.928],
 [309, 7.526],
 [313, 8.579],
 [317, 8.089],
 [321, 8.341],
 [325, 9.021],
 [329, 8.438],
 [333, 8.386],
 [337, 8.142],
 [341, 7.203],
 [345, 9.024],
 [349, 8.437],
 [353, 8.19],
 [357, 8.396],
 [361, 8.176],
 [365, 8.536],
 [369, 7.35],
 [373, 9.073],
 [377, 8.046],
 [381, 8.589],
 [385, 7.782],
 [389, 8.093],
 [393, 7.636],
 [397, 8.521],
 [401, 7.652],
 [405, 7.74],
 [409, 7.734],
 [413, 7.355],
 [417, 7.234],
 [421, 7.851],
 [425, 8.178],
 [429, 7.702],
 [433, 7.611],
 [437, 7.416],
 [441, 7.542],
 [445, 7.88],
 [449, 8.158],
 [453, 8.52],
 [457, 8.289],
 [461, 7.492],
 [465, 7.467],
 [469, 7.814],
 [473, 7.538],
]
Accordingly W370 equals -0.9 Hz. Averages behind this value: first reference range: 8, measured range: 8.26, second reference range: 7.64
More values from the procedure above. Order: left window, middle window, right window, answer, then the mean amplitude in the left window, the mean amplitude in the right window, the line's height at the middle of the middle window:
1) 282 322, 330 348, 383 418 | -0.7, 8.01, 7.76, 7.91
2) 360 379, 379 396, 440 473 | 0.2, 8.24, 7.88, 8.17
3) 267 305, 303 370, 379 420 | -2.6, 8.01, 7.83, 7.93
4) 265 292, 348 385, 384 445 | -2.0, 8.04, 7.74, 7.85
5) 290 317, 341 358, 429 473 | -1.0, 7.97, 7.8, 7.92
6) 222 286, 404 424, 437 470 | 0.8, 8.15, 7.87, 7.92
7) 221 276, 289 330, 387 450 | -0.8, 8.11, 7.76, 7.98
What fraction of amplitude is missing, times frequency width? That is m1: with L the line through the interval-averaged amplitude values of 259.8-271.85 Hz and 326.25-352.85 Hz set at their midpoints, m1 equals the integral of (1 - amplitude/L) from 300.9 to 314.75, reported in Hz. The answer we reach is 0.5 Hz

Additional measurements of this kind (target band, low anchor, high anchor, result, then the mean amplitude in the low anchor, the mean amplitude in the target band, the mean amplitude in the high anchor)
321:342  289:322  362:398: -0.6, 7.99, 8.3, 8.17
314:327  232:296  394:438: -0.9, 8.1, 8.49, 7.73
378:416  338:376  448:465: 1.3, 8.26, 7.89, 8.04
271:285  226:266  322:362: 0.0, 8.16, 8.24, 8.35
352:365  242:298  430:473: -0.5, 8.16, 8.3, 7.8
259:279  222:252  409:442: -0.5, 7.97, 8.12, 7.62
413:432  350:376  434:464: 0.7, 8.28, 7.69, 7.88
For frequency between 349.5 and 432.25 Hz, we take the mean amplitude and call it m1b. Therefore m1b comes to 7.99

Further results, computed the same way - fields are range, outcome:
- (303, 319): 8.03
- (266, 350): 8.15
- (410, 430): 7.67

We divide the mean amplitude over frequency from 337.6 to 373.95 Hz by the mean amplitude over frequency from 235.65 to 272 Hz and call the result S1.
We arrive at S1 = 1.0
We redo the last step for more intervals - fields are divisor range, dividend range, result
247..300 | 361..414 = 0.99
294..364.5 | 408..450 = 0.93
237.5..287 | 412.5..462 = 0.94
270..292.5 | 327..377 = 1.03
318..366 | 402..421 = 0.91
